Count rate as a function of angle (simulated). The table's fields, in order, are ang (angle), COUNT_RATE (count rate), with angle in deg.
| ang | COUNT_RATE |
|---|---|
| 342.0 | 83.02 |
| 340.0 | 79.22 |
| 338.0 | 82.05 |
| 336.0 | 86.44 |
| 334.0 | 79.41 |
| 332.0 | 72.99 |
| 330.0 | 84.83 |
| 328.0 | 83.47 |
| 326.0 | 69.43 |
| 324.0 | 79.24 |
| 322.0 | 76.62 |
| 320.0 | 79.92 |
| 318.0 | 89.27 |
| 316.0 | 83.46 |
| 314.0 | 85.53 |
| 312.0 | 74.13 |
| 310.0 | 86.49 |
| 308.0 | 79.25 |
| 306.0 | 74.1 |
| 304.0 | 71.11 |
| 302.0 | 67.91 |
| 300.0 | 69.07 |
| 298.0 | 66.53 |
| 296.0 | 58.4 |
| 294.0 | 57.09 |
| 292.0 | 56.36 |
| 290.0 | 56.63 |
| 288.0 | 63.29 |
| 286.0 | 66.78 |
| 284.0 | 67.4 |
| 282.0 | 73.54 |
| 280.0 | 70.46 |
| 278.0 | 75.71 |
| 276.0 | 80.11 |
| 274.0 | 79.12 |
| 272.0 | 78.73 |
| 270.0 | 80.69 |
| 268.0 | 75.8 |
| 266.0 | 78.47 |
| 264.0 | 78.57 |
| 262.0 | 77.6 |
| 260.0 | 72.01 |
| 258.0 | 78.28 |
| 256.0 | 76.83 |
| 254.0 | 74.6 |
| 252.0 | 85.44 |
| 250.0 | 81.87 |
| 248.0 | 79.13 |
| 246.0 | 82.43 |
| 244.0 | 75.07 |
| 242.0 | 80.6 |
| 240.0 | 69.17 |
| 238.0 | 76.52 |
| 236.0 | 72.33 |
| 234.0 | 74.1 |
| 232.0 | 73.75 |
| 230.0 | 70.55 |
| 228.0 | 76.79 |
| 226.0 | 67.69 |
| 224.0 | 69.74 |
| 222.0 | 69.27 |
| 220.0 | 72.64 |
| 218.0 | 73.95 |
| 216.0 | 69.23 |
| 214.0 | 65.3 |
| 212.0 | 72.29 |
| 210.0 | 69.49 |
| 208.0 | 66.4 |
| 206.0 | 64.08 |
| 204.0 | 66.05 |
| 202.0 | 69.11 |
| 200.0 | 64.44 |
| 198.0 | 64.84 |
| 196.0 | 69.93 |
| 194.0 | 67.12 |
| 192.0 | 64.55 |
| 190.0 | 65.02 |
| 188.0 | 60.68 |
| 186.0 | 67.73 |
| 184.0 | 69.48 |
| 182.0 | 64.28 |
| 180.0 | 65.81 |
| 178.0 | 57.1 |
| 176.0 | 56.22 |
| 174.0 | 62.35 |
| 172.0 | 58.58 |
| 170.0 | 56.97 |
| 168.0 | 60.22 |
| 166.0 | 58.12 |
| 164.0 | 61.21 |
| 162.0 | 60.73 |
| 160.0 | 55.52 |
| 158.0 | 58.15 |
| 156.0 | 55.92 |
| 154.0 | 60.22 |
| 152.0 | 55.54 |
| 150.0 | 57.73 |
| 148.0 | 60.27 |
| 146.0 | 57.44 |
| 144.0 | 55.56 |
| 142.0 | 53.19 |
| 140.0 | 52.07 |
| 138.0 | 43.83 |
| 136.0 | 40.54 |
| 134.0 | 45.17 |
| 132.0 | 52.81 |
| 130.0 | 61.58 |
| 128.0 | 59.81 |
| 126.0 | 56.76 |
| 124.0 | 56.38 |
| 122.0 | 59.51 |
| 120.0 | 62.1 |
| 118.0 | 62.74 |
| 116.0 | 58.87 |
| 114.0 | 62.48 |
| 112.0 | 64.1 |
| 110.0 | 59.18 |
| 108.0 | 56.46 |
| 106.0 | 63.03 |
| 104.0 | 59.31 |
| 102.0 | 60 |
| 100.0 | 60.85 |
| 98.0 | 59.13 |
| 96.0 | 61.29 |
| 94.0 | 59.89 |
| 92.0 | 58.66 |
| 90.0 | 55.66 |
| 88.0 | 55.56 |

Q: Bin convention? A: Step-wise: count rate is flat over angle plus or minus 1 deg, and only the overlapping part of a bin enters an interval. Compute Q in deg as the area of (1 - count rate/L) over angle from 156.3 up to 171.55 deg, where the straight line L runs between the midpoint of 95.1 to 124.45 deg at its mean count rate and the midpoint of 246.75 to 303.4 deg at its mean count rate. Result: 1.37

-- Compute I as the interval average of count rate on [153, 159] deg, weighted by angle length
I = 58.1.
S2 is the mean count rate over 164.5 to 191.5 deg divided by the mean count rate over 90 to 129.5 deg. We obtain 1.0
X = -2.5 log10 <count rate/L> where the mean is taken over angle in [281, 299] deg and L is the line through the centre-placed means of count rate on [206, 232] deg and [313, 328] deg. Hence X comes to 0.23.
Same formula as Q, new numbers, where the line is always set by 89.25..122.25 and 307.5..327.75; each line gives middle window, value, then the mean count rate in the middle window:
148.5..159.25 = 1.2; 57.6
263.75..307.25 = 4.0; 70.2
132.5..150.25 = 3.4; 51.5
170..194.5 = 1.7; 62.9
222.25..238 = 0.0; 72.3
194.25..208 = 0.6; 66.4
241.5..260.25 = -1.2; 78.8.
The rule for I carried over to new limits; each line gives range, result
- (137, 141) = 48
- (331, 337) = 79.6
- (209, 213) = 70.9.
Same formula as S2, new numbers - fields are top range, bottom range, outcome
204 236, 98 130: 1.17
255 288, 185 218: 1.13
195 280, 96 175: 1.28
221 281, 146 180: 1.30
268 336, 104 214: 1.23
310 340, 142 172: 1.39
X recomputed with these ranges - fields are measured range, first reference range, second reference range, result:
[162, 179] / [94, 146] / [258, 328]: 0.05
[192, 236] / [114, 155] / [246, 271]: 0.02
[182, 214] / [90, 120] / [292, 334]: 0.00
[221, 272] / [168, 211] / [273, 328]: -0.11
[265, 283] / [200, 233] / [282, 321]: -0.09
